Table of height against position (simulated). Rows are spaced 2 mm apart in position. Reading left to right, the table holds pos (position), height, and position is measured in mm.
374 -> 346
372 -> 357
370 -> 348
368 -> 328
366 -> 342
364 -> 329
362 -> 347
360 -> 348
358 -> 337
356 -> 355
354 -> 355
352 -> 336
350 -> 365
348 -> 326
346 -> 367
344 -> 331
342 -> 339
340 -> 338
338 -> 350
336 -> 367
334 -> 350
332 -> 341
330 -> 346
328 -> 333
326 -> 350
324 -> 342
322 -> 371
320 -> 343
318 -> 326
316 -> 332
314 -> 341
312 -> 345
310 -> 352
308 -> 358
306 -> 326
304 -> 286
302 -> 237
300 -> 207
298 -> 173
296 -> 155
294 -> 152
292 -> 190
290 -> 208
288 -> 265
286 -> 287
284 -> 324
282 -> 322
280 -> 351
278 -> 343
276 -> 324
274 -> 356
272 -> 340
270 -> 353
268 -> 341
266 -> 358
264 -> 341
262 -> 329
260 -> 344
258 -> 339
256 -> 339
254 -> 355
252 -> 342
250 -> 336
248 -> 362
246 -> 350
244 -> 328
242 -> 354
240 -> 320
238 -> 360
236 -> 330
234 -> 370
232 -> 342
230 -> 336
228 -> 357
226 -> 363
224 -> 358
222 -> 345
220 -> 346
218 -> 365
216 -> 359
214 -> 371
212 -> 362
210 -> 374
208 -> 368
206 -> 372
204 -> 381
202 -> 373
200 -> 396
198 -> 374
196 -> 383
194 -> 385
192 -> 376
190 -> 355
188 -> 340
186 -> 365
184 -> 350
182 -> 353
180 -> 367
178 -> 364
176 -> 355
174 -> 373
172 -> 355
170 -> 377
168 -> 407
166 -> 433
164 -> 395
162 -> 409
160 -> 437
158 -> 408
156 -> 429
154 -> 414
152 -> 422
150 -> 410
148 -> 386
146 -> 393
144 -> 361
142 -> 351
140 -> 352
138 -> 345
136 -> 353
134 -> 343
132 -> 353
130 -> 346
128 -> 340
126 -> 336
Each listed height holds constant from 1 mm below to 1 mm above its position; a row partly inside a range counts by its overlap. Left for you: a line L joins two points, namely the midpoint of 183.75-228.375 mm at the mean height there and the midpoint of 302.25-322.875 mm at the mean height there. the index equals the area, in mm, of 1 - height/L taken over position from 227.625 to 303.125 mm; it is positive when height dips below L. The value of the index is 8.4 mm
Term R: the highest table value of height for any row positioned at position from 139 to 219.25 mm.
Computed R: 437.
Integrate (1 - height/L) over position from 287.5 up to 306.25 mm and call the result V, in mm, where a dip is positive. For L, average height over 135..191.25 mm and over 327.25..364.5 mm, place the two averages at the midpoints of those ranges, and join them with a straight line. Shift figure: 7.4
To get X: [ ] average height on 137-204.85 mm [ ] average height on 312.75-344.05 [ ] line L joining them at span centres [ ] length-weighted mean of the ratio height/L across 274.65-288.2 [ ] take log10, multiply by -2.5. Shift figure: 0.11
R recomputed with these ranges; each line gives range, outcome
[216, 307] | 370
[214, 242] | 371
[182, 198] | 385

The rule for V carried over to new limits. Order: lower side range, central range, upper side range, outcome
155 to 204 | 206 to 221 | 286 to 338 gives -0.2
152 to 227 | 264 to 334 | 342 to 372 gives 9.7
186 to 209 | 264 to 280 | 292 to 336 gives -0.9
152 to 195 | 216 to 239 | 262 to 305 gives -1.2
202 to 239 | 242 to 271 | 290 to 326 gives -1.4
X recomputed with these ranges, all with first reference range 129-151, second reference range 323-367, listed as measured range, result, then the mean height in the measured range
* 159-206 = -0.06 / 378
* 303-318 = 0.05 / 334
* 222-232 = 0.01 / 352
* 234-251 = 0.03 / 344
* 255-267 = 0.03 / 342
